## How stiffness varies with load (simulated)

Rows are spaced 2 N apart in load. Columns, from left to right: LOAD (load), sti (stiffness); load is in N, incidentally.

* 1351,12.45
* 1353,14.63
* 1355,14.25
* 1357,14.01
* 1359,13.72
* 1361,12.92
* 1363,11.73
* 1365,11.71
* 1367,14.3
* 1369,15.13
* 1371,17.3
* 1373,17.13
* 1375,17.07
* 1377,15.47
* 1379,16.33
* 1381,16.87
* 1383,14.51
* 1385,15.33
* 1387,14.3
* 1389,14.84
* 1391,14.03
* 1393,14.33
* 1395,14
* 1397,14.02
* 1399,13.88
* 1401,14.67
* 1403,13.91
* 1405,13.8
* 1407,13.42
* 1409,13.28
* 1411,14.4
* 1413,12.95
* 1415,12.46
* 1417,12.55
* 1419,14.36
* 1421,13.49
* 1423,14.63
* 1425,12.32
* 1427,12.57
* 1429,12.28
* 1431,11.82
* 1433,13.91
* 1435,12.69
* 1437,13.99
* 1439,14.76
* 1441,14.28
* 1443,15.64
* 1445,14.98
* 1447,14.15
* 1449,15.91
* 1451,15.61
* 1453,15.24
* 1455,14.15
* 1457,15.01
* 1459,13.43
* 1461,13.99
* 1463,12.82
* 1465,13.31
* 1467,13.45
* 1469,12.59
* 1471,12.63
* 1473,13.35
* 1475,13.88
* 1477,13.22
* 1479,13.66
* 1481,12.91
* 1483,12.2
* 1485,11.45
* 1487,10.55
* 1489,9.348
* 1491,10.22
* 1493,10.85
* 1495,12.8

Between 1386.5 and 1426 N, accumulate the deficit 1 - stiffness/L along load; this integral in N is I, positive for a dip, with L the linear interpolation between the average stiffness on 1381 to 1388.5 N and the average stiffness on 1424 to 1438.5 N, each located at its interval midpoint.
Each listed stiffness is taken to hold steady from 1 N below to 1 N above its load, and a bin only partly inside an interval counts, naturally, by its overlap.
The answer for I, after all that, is 0.7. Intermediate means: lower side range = 15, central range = 13.8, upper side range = 12.9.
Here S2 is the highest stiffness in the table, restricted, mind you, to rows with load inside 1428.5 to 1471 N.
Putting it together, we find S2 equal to 15.91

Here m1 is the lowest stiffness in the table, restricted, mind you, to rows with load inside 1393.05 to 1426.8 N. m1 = 12.32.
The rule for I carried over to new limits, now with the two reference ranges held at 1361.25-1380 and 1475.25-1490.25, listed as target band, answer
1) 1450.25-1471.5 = -2.1 N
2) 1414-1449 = -0.8 N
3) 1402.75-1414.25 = 0.3 N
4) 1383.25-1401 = 0.1 N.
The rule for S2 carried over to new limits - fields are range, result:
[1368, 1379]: 17.3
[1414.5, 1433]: 14.63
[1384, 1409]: 15.33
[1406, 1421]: 14.4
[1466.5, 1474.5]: 13.45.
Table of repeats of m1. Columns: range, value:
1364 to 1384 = 11.71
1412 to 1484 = 11.82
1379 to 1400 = 13.88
